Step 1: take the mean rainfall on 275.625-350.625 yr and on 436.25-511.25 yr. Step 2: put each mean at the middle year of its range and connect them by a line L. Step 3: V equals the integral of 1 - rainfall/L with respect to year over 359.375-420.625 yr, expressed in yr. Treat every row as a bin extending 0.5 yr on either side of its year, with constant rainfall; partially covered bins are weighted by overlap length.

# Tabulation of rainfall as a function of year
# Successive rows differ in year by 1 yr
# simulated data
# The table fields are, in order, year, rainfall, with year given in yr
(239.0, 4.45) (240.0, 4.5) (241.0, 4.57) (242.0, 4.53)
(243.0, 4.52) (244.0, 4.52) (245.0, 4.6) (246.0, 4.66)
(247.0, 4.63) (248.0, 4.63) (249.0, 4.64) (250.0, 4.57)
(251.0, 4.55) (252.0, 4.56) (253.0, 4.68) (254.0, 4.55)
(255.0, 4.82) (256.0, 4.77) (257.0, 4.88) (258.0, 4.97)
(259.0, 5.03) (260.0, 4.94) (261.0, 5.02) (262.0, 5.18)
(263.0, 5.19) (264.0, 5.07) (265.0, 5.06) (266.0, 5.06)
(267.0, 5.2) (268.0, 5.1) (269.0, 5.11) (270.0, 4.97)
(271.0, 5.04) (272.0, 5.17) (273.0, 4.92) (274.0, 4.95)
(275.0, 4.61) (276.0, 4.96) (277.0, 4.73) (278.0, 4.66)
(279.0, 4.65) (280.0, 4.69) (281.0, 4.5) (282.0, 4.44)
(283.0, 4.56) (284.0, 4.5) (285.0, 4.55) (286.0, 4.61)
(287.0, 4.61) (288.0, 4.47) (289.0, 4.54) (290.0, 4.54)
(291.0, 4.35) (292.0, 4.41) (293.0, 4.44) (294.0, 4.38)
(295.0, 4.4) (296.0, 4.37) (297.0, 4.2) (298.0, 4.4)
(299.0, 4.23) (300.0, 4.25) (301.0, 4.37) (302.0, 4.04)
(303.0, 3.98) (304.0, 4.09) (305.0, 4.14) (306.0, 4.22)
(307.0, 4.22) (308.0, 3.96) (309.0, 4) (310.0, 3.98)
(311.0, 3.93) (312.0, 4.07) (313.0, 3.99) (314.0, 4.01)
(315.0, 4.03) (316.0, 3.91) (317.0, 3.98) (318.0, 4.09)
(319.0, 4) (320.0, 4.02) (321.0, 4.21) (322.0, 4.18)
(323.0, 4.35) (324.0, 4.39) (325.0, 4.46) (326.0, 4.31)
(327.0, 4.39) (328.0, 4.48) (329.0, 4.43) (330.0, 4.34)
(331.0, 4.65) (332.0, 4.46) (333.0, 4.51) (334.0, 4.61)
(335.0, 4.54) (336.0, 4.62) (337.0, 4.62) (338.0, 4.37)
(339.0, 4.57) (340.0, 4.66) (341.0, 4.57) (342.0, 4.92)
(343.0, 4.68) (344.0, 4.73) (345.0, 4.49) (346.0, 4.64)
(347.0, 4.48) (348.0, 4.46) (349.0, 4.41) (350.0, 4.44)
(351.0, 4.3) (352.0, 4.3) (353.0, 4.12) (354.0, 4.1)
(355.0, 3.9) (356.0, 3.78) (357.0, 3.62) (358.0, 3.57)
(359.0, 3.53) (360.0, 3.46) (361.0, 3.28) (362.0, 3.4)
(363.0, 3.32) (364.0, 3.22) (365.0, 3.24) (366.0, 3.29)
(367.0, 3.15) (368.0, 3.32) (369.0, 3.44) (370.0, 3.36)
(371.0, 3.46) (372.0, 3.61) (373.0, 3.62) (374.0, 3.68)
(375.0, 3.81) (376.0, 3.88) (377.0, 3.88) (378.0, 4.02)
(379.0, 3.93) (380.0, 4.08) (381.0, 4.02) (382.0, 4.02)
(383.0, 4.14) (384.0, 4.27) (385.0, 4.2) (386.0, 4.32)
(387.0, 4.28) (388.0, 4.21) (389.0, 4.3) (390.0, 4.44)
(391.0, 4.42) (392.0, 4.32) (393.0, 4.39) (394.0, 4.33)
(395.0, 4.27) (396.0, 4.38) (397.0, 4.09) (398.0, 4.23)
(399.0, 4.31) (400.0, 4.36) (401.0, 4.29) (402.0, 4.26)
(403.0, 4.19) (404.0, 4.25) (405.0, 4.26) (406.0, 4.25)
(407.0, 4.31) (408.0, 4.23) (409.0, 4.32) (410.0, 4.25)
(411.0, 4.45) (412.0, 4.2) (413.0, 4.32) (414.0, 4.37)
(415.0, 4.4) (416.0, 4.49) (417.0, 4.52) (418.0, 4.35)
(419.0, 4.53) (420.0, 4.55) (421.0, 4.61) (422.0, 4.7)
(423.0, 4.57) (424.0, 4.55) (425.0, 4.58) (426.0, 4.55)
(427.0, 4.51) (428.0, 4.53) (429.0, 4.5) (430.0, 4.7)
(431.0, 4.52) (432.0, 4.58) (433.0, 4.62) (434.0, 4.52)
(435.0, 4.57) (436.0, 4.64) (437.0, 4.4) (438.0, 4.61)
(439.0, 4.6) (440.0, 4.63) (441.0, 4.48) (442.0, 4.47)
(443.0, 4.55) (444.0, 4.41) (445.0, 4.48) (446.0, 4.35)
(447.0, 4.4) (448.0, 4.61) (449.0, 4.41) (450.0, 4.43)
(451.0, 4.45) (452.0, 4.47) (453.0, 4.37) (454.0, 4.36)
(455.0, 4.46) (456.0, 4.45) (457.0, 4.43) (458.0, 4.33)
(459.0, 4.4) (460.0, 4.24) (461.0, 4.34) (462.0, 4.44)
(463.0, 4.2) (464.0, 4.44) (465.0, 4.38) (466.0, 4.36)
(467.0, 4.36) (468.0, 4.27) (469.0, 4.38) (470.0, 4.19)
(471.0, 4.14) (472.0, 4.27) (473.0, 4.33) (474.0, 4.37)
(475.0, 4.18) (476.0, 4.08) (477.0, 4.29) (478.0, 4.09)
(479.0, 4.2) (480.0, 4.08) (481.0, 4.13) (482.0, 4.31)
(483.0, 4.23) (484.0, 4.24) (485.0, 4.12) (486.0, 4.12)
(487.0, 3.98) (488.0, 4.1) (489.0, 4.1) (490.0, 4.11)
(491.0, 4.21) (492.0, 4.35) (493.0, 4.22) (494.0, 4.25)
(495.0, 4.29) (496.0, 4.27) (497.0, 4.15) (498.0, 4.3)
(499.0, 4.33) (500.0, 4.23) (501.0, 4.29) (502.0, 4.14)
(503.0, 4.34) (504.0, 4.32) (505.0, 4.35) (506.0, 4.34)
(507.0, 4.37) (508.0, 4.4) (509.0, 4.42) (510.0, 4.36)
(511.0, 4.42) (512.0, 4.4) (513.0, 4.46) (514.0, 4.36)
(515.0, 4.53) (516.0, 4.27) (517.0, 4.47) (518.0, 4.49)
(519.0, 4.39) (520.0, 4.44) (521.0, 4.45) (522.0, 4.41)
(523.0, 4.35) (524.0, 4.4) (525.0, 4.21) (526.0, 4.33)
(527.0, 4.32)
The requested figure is 4.34 yr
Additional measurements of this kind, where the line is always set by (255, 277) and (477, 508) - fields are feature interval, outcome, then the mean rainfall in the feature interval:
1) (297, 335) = 4.8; 4.21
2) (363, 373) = 2.8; 3.36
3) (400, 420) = 0.8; 4.33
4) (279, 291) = 1.0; 4.54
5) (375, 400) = 2.1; 4.19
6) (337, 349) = 0.4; 4.59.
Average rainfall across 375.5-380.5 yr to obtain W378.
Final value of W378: 3.96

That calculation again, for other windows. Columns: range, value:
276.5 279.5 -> 4.68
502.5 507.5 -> 4.34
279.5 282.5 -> 4.54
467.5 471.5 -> 4.25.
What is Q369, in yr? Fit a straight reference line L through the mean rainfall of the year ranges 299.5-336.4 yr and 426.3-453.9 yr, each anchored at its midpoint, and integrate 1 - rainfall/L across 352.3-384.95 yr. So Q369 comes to 4.9 yr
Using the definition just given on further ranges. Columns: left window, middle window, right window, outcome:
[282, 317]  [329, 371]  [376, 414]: 1.6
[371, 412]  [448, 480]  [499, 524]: -0.3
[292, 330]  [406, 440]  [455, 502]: -2.1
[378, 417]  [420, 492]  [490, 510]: -1.7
